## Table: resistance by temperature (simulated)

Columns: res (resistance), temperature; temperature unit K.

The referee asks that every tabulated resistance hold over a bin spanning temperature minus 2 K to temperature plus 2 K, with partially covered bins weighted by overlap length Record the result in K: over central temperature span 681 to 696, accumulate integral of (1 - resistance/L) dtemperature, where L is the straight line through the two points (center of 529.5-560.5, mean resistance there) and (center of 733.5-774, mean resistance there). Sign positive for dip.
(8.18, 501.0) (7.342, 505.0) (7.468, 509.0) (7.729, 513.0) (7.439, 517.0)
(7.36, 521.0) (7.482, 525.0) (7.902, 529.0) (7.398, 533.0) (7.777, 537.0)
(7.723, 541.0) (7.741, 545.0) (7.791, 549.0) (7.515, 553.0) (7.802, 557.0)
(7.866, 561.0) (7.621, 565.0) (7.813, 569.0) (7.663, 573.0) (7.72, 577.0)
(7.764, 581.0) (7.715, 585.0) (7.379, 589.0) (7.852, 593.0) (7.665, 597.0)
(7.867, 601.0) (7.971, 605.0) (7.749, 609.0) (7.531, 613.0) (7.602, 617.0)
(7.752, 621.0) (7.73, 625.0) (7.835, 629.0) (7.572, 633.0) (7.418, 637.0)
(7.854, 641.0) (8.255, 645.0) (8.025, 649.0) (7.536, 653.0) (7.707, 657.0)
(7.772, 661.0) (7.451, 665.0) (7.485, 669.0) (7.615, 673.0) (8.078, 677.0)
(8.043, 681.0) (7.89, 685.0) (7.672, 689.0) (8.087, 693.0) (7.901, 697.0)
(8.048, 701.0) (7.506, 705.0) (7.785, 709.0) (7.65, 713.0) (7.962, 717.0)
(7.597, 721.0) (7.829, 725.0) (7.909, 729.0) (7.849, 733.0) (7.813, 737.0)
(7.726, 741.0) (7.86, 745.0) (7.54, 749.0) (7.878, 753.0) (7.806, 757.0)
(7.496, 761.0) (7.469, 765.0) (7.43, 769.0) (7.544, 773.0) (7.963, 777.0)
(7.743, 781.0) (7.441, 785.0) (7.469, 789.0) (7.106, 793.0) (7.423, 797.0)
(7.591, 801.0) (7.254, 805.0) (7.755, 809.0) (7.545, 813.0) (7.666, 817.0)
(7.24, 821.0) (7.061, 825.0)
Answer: -0.4 K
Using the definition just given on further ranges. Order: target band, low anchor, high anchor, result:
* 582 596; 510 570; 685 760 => 0.1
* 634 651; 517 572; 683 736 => -0.2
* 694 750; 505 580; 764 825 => -1.9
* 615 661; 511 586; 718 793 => -0.5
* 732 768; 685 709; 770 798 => -0.2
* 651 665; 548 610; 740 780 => 0.1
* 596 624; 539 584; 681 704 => 0.2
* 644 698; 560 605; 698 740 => -0.3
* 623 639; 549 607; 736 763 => 0.2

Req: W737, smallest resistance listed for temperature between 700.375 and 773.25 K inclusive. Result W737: 7.43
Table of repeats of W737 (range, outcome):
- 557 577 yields 7.621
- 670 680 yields 7.615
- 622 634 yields 7.572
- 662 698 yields 7.451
